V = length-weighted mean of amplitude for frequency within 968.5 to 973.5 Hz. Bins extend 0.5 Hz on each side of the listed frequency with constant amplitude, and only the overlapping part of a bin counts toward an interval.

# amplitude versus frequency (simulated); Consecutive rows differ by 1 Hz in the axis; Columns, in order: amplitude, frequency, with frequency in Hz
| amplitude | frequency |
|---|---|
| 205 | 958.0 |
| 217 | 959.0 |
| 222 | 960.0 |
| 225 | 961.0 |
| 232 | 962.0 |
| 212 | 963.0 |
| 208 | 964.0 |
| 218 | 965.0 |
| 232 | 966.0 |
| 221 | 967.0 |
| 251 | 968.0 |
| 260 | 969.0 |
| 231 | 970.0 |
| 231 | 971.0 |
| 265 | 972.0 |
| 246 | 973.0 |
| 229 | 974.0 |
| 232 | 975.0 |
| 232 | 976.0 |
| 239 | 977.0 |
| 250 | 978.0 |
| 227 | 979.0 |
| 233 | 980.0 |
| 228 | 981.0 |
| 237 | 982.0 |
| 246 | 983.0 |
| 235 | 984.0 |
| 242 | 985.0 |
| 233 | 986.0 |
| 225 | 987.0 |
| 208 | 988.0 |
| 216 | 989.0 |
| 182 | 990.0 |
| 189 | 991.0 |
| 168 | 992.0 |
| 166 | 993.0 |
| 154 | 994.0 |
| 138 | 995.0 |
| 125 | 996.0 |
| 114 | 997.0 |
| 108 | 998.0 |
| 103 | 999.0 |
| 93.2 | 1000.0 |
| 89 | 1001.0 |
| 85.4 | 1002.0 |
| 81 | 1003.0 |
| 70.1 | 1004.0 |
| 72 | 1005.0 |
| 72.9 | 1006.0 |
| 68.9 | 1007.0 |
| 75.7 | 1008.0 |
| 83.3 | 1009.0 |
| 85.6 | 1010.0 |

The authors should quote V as 247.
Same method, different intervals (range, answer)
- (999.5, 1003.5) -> 87.2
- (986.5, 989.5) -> 216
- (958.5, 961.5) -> 221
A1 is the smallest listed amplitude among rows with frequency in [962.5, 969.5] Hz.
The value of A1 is 208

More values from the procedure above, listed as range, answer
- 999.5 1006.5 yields 70.1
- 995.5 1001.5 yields 89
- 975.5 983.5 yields 227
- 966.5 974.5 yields 221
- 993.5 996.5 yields 125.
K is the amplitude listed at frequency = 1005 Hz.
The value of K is 72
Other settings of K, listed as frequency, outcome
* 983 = 246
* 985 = 242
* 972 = 265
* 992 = 168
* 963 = 212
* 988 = 208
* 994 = 154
